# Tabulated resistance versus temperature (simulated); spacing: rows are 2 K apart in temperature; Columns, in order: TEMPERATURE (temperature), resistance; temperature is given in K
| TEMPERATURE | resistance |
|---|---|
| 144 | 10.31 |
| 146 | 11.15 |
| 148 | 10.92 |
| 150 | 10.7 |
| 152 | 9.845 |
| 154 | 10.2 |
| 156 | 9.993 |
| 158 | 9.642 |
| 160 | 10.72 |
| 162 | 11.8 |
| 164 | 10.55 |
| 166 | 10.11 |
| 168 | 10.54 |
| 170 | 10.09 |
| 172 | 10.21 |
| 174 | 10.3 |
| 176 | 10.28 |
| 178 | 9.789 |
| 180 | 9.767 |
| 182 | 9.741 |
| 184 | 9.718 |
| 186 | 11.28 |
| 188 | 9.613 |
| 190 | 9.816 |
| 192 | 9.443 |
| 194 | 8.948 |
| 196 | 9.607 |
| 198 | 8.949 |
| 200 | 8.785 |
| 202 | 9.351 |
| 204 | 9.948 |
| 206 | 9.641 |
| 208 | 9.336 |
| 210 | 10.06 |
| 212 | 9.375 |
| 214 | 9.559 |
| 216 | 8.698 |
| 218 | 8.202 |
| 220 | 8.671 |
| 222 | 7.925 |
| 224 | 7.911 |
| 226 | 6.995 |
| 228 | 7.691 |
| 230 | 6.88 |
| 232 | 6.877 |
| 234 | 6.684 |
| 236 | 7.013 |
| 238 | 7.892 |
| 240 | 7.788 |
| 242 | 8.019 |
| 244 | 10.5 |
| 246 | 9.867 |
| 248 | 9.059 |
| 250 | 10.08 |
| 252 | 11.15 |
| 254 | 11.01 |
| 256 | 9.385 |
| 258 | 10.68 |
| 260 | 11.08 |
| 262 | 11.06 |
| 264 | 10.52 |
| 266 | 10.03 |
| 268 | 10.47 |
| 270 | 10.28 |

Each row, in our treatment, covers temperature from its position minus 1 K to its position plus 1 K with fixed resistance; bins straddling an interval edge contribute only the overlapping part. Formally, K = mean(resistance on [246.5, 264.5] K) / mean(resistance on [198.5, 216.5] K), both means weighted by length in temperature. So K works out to 1.1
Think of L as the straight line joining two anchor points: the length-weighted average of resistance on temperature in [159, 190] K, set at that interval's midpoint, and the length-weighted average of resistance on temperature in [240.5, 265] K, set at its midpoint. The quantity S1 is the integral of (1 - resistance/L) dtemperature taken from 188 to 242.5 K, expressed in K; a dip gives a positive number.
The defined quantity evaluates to 8.9 K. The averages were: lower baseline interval 10.3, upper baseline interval 10.2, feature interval 8.55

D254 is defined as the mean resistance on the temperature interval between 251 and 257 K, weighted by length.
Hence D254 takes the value 10.5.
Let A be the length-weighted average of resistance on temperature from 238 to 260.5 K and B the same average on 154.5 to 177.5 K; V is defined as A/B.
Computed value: 0.9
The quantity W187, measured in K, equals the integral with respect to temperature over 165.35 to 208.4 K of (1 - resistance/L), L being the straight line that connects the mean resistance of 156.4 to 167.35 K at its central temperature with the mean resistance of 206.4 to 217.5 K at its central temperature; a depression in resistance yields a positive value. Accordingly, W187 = 0.7 K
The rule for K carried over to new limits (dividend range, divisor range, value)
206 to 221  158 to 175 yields 0.87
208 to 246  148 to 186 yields 0.80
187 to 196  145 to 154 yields 0.89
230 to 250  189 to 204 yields 0.88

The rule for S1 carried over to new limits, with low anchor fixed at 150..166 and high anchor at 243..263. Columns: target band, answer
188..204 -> 1.6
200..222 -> 2.5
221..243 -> 6.3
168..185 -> 0.6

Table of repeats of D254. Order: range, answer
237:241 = 7.84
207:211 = 9.7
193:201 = 9.07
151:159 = 9.92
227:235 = 7.03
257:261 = 10.9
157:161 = 10.2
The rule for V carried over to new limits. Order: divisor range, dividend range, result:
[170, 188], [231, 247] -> 0.80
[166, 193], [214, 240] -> 0.77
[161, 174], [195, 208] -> 0.89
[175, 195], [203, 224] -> 0.92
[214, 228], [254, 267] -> 1.29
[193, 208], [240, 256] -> 1.05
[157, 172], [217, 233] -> 0.73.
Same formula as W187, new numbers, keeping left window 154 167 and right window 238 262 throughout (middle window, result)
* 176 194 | 0.73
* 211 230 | 3.38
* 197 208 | 0.90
